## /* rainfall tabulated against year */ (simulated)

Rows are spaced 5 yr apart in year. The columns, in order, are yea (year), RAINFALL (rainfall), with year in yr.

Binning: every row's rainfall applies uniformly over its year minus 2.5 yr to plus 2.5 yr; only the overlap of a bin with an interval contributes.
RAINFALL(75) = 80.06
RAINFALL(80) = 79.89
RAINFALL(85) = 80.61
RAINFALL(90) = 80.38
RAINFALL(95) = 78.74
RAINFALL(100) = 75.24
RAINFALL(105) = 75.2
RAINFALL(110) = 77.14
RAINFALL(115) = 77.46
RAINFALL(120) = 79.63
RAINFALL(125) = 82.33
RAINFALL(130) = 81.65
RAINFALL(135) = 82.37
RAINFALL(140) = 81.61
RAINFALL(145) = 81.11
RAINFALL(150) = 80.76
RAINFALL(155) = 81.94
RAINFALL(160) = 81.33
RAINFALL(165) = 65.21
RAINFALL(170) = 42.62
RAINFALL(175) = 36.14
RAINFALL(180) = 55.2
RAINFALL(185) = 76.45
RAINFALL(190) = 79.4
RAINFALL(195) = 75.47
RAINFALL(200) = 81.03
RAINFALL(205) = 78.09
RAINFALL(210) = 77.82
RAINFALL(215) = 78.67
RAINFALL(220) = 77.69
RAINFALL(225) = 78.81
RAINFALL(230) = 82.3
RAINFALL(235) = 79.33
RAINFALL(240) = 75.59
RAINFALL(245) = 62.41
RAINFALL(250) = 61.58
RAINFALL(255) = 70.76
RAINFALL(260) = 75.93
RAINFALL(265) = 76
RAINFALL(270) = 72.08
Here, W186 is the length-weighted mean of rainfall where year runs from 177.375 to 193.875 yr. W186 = 70.5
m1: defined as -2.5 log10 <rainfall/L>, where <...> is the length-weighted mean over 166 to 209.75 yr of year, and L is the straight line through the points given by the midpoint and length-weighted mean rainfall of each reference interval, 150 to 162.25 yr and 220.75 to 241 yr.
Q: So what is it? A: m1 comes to 0.21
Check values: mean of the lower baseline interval 81.5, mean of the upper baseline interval 79.1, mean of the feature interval 66.2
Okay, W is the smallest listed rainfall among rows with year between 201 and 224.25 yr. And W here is 77.69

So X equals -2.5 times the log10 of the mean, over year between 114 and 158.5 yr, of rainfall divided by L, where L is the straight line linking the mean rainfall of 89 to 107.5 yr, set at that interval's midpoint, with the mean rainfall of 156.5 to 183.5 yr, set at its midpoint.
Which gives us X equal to -0.21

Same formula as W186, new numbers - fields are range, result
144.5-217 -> 71.1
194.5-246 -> 77.5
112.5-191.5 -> 72.7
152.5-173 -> 67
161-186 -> 55.4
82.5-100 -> 79.2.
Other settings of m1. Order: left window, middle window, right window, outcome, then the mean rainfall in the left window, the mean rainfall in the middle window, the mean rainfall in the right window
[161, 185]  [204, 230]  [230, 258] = -0.21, 54.5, 78.6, 71.1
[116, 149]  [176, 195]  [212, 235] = 0.17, 81.2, 68.3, 79.3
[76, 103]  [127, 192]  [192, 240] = 0.11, 79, 71.2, 78.6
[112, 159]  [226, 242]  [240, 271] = -0.10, 81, 79.2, 70.2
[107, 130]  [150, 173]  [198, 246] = 0.15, 79.3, 68.5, 77.6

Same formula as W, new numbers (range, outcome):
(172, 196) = 36.14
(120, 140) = 79.63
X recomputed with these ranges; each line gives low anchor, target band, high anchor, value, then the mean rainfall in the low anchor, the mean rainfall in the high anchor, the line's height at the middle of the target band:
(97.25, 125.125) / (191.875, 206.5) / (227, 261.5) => -0.058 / 77.5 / 72.5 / 74.2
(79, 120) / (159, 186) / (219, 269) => 0.306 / 78.1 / 73.9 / 76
